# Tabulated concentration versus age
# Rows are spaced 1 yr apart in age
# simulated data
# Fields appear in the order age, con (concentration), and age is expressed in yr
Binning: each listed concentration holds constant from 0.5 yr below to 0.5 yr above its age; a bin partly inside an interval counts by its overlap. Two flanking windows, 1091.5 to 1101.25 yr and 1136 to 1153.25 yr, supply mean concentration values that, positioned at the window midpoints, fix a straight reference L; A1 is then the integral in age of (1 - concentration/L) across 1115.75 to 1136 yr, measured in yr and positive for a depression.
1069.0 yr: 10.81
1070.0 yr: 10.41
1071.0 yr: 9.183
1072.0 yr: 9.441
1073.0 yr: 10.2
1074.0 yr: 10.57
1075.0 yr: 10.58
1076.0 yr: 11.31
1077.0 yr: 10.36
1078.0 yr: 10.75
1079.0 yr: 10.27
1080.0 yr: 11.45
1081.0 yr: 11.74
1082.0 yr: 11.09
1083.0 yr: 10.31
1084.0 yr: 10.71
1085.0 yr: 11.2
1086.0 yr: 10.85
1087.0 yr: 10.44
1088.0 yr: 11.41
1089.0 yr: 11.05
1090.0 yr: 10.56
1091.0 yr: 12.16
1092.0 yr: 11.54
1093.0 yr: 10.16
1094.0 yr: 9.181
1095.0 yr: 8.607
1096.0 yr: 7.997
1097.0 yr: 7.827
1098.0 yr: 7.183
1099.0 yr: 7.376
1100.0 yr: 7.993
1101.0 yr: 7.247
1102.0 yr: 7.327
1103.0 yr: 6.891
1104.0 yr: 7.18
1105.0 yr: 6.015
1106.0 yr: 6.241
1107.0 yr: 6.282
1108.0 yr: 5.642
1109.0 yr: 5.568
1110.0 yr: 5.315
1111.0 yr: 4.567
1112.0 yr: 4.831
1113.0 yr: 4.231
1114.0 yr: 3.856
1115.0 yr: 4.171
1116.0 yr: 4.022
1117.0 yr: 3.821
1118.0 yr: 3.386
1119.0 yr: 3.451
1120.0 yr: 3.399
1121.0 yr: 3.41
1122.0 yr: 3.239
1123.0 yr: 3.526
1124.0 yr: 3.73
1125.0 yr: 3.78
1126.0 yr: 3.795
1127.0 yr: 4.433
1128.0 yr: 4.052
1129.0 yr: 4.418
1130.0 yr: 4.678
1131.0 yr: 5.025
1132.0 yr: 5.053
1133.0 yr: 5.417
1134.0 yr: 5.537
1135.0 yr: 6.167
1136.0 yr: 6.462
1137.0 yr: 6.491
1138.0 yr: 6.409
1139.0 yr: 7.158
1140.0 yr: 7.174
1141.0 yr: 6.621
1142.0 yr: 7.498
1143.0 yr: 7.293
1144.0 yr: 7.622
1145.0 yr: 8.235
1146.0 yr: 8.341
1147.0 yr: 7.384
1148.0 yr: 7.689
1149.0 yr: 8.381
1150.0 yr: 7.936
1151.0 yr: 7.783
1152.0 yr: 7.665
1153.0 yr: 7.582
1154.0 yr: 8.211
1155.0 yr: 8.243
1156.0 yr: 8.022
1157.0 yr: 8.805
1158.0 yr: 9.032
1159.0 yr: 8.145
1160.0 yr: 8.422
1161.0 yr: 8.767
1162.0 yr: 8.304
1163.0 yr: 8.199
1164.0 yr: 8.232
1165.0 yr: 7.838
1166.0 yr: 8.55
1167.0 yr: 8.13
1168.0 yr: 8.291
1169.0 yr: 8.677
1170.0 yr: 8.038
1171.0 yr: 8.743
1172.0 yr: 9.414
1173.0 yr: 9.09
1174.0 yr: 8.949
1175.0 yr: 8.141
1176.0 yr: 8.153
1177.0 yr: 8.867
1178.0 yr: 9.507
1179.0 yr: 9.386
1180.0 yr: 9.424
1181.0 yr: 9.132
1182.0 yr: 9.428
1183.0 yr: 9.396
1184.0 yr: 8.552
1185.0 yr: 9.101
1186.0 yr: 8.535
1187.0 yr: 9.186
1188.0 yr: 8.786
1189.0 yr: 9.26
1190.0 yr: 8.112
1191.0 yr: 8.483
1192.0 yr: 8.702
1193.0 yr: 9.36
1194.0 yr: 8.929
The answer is 9.2 yr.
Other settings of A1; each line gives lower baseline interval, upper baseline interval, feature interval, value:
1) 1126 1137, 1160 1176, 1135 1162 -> -4.3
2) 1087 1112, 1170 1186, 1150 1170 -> 1.1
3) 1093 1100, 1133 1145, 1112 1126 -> 7.0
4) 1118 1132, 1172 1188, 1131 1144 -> -3.4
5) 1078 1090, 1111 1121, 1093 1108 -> -0.2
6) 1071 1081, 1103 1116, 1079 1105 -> -4.6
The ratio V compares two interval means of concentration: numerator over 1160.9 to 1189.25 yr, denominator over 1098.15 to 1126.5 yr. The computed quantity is 1.74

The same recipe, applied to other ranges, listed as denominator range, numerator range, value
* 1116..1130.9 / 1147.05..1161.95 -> 2.13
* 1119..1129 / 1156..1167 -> 2.25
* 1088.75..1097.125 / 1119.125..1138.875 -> 0.47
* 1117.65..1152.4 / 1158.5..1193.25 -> 1.50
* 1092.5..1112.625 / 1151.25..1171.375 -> 1.19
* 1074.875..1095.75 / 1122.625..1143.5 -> 0.51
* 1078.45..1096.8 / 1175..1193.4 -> 0.85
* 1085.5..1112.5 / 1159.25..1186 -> 1.08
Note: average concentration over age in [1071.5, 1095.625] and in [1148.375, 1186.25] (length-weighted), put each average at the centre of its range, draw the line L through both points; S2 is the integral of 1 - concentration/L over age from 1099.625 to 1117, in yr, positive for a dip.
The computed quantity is 7.6 yr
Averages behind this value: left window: 10.7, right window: 8.55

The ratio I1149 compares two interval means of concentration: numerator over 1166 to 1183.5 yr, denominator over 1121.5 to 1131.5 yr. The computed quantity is 2.18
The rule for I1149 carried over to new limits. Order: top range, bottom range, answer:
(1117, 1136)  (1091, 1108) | 0.55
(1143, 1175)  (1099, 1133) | 1.68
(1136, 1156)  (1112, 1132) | 1.90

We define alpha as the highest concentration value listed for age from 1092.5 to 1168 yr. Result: 10.16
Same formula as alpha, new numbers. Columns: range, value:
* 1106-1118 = 6.282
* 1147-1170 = 9.032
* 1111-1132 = 5.053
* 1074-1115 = 12.16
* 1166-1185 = 9.507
